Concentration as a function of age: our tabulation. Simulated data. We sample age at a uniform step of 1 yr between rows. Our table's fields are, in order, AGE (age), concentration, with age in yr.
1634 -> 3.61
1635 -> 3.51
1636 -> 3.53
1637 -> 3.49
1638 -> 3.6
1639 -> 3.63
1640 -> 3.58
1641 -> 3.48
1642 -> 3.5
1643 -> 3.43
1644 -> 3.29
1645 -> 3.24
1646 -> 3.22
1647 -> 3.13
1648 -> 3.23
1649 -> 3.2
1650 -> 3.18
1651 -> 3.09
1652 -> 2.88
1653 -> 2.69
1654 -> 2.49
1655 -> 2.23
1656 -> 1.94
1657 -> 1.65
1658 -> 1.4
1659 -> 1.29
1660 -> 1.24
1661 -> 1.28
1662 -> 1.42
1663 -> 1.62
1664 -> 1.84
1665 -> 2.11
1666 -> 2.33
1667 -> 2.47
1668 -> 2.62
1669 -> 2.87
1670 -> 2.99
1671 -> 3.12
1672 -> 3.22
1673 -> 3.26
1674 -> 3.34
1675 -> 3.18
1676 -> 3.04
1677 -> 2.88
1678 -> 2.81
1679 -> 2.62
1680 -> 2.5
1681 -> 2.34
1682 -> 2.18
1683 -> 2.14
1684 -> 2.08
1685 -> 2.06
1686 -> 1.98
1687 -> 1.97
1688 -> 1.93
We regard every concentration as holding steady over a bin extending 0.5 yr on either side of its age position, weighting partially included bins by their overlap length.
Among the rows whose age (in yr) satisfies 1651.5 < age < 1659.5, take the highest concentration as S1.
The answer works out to 2.88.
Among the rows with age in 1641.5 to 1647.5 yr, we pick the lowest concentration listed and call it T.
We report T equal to 3.13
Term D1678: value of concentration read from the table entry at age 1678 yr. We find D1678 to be 2.81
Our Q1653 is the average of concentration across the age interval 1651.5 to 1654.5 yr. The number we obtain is 2.69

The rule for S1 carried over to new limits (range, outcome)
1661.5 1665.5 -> 2.11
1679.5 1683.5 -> 2.5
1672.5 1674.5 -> 3.34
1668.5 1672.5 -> 3.22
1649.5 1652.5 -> 3.18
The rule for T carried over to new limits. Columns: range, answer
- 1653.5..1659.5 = 1.29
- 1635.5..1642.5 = 3.48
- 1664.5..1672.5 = 2.11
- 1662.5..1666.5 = 1.62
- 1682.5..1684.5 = 2.08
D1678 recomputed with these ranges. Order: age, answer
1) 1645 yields 3.24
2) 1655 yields 2.23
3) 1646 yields 3.22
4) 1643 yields 3.43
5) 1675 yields 3.18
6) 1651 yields 3.09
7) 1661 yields 1.28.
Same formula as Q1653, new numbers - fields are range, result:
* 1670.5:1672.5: 3.17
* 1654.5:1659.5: 1.7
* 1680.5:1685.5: 2.16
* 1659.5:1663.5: 1.39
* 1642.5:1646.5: 3.3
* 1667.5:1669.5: 2.75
